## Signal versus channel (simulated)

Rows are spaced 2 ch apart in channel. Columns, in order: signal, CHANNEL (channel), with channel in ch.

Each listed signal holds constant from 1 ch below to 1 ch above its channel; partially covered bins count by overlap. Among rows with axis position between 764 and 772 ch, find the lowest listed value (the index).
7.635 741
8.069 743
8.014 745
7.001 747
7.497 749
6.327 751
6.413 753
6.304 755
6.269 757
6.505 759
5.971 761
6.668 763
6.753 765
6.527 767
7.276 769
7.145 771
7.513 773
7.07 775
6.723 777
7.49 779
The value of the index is 6.527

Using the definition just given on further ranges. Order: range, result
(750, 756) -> 6.304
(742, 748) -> 7.001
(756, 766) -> 5.971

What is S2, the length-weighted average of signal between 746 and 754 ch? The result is 6.81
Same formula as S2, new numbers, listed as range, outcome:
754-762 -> 6.26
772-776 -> 7.29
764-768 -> 6.64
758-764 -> 6.38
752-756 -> 6.36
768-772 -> 7.21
